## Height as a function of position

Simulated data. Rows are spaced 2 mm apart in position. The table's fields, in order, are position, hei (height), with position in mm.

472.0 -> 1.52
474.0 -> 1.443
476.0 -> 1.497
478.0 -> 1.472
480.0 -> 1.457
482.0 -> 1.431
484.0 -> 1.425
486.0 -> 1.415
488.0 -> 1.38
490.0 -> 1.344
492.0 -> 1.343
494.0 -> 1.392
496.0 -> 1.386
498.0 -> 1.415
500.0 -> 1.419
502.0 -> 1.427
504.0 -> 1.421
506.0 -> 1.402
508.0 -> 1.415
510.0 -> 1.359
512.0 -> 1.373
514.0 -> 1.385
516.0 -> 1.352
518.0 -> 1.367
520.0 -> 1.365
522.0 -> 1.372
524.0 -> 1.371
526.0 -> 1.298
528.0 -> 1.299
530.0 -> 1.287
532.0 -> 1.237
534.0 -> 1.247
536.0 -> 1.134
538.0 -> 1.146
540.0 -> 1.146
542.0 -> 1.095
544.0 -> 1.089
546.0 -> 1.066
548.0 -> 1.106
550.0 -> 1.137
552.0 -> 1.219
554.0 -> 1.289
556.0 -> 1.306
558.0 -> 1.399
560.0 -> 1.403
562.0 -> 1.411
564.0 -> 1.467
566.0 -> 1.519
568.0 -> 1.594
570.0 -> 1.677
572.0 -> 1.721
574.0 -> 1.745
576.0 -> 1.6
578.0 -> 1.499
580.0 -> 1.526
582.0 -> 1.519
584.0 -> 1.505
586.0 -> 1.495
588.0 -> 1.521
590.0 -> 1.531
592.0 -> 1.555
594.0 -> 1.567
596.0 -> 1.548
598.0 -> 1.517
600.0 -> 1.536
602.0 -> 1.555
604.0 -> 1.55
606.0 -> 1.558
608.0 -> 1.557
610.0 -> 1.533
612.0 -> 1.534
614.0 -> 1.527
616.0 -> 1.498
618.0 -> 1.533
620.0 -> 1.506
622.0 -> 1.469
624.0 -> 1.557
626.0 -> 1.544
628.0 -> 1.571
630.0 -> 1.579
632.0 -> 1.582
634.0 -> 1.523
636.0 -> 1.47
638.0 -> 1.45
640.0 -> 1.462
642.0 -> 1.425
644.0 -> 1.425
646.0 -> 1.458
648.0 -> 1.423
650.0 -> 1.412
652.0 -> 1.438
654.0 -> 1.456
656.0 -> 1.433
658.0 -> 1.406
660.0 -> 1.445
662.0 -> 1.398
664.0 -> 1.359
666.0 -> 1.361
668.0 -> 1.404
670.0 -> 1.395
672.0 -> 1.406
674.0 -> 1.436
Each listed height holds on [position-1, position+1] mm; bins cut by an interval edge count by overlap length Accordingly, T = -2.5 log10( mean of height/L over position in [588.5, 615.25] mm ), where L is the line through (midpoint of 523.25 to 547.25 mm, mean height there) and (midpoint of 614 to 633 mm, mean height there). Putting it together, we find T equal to -0.065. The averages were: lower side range 1.2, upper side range 1.54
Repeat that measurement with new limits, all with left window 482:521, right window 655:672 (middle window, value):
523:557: 0.158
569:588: -0.138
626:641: -0.091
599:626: -0.100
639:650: -0.028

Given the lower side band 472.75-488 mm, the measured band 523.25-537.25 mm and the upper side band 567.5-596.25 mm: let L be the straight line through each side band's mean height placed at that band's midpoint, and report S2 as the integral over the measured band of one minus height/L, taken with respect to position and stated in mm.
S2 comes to 2.3 mm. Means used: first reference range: 1.45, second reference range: 1.57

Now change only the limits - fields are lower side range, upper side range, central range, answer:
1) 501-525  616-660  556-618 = -4.0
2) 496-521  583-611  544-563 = 2.8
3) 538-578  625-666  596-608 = -1.1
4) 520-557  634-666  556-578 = -4.6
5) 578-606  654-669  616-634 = -0.8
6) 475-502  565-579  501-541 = 4.6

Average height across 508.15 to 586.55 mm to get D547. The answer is 1.36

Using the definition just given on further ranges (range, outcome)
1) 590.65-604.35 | 1.55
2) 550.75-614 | 1.51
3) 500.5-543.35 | 1.31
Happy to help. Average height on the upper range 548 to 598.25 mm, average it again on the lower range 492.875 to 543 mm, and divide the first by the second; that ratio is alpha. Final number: 1.12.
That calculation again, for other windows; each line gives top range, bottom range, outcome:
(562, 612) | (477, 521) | 1.11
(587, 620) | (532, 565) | 1.25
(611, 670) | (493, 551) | 1.14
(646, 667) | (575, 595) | 0.92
